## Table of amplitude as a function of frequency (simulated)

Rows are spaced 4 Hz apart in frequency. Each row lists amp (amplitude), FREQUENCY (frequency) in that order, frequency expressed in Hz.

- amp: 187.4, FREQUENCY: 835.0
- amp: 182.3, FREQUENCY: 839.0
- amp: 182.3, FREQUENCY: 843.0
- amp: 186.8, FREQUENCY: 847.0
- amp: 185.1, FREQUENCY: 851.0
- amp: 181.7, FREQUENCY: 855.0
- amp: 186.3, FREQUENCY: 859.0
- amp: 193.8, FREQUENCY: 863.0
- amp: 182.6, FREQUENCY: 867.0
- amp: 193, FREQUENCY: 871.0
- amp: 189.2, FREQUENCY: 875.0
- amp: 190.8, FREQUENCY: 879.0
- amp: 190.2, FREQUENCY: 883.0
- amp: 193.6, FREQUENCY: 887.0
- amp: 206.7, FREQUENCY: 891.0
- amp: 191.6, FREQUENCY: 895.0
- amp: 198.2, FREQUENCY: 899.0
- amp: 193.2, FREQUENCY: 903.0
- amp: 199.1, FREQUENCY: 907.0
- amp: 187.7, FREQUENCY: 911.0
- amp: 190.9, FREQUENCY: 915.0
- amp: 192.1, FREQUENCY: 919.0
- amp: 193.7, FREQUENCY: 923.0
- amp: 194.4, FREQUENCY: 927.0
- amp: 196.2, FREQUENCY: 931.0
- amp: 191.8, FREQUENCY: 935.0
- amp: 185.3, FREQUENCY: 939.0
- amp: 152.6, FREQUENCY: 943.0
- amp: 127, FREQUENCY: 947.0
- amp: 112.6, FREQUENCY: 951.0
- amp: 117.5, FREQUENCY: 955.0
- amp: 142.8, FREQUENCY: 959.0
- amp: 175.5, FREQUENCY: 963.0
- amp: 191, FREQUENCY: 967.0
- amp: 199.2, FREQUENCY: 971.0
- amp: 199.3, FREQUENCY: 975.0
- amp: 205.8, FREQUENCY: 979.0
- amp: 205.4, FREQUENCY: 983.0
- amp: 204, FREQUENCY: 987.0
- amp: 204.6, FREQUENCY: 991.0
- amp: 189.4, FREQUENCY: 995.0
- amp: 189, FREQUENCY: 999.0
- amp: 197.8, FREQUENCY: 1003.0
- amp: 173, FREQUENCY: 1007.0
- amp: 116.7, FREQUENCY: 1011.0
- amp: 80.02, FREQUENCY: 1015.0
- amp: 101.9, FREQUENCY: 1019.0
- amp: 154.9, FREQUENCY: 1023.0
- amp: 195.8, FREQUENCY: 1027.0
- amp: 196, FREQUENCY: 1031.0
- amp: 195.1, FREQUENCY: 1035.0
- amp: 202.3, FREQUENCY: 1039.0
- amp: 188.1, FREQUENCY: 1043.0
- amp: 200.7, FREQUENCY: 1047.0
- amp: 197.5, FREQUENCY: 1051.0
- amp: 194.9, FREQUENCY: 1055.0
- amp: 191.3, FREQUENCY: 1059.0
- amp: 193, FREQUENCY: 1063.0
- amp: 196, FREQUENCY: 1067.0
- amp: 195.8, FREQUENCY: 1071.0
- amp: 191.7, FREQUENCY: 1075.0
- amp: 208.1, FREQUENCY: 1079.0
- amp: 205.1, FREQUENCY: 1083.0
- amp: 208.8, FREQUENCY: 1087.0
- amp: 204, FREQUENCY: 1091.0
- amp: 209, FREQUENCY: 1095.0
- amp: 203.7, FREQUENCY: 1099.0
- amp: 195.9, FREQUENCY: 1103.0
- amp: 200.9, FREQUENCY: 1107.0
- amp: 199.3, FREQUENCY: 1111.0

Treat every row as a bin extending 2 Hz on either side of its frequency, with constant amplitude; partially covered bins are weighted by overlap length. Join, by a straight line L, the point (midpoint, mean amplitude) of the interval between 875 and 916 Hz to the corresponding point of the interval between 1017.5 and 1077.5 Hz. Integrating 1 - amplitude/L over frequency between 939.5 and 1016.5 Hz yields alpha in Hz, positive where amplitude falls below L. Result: 8.8 Hz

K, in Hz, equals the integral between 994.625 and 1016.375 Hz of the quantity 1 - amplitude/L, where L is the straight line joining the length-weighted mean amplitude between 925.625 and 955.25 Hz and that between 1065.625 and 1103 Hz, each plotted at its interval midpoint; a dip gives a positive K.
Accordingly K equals 2.7 Hz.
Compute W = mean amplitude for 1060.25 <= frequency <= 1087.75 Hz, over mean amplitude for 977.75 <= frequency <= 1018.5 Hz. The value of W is 1.15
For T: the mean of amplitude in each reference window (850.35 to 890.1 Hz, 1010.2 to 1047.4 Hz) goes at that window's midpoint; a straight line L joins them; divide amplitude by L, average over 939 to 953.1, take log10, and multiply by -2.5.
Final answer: 0.27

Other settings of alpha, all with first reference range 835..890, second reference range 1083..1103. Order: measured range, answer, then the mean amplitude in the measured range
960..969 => 0.8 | 179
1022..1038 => 1.0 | 188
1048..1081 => 1.1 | 196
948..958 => 3.9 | 119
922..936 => -0.1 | 194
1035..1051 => 0.4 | 197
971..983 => -0.4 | 202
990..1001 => 0.2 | 193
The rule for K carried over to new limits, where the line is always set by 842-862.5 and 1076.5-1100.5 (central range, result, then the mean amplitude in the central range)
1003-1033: 7.7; 149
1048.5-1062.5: 0.6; 195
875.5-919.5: -1.1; 194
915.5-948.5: 2.0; 180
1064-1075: 0.5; 195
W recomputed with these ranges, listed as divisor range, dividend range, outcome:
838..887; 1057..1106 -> 1.07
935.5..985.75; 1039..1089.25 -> 1.17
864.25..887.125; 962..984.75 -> 1.04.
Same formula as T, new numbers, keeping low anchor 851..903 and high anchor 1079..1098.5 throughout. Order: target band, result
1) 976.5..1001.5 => 0.00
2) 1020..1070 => 0.07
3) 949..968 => 0.33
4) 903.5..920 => 0.01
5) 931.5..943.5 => 0.08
